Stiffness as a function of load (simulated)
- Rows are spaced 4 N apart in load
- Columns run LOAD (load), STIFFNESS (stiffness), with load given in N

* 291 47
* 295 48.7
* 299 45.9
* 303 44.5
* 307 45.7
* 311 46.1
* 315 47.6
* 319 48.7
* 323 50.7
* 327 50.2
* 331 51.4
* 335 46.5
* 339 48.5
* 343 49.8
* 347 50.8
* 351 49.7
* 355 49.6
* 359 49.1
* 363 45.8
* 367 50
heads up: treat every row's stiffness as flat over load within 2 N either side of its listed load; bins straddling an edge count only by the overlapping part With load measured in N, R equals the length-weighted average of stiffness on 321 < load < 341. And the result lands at 49.5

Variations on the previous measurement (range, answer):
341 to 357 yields 50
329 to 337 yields 49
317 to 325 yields 49.7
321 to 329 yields 50.5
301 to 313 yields 45.4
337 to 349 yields 49.7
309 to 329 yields 48.7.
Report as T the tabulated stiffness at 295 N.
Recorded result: 48.7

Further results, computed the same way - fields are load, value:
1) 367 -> 50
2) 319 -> 48.7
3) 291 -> 47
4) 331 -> 51.4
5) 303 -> 44.5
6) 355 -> 49.6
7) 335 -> 46.5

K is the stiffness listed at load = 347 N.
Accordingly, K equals 50.8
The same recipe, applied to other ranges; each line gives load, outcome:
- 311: 46.1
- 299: 45.9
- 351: 49.7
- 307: 45.7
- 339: 48.5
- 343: 49.8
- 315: 47.6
